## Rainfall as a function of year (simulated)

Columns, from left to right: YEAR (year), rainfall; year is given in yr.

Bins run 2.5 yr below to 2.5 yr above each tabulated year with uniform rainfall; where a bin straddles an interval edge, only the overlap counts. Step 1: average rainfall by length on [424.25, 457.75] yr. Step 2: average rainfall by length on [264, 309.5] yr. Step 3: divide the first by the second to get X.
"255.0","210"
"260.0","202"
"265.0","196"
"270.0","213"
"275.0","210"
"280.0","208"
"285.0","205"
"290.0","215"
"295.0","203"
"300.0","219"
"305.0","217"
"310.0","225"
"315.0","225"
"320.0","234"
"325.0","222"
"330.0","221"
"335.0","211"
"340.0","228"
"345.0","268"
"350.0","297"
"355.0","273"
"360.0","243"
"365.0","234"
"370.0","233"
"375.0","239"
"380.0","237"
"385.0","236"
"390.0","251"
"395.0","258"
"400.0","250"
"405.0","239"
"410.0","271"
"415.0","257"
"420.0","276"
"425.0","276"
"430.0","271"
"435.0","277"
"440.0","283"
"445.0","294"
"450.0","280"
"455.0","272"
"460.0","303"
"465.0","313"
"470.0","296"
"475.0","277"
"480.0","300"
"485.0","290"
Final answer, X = 1.33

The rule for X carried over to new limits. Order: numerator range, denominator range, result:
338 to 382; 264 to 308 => 1.19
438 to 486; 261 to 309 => 1.39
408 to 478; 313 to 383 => 1.17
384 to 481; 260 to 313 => 1.30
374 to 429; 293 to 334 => 1.15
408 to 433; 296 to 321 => 1.22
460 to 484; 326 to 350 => 1.25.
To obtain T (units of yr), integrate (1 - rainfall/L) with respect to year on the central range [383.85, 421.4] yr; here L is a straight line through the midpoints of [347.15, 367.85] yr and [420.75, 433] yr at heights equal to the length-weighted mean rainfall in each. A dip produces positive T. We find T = 2.07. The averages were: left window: 261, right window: 274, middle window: 255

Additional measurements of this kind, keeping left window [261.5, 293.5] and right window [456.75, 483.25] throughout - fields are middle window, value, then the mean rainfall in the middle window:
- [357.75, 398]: 2.0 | 241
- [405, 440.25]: 0.6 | 270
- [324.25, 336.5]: 0.7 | 218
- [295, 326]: 0.1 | 222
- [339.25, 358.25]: -2.2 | 269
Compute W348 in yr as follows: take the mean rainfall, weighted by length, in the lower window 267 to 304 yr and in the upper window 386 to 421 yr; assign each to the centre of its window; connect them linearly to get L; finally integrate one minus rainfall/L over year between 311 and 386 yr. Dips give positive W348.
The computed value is -1.7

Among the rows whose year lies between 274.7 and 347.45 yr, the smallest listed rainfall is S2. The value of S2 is 203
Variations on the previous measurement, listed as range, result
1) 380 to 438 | 236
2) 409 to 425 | 257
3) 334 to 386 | 211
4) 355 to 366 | 234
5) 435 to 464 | 272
